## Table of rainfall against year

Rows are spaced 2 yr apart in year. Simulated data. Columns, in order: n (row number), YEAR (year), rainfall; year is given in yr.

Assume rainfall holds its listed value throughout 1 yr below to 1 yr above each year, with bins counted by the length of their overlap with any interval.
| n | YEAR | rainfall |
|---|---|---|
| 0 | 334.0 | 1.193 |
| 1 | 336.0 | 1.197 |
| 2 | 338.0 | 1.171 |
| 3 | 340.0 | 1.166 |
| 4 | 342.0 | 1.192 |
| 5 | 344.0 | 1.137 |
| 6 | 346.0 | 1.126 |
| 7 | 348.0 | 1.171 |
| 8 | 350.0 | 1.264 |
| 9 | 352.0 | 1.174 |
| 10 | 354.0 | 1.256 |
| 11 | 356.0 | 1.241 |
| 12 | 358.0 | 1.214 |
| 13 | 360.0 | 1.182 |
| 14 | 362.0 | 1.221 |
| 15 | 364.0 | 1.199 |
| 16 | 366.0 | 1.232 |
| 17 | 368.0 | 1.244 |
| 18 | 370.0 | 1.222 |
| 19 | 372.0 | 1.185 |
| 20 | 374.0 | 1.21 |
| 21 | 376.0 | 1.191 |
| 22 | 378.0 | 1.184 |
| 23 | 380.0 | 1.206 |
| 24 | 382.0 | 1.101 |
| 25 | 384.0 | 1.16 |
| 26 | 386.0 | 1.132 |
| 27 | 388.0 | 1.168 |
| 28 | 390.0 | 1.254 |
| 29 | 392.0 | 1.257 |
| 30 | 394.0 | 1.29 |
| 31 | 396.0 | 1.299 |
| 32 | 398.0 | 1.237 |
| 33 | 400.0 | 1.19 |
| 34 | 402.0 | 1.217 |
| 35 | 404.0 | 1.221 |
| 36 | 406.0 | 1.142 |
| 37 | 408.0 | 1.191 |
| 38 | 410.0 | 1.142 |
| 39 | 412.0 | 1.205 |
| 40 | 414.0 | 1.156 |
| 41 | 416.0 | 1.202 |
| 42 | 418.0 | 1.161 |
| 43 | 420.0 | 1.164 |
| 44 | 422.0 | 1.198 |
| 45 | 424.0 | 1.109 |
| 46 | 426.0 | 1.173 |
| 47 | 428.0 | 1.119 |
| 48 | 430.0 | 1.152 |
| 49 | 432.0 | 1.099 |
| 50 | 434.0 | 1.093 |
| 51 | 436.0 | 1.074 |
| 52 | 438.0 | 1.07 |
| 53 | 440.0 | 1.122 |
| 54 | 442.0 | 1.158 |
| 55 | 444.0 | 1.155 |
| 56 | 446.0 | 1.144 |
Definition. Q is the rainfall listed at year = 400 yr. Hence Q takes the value 1.19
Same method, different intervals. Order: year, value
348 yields 1.171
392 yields 1.257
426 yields 1.173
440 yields 1.122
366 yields 1.232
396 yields 1.299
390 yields 1.254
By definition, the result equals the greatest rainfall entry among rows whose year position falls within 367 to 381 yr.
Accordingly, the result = 1.244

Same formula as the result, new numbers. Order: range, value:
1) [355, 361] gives 1.241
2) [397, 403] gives 1.237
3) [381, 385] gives 1.16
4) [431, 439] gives 1.099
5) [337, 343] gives 1.192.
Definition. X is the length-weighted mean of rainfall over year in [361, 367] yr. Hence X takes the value 1.22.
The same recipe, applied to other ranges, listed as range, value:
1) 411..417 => 1.19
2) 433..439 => 1.08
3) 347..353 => 1.2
